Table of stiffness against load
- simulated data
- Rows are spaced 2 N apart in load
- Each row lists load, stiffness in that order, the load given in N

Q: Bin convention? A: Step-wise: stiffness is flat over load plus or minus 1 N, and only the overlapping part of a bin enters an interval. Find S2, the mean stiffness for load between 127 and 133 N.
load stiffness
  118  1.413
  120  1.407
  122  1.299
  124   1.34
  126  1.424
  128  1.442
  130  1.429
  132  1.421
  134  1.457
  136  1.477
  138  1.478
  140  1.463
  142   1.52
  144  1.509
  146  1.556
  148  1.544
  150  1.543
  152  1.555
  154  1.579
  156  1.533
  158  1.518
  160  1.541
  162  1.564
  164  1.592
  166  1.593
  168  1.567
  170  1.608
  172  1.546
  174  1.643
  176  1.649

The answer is 1.43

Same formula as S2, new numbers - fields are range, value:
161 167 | 1.58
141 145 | 1.51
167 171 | 1.59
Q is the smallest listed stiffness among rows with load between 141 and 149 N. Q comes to 1.509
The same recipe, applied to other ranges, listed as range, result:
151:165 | 1.518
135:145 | 1.463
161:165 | 1.564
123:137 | 1.34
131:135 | 1.421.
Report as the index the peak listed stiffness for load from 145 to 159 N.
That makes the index 1.579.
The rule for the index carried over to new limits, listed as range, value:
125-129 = 1.442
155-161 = 1.541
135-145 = 1.52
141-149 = 1.556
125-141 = 1.478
